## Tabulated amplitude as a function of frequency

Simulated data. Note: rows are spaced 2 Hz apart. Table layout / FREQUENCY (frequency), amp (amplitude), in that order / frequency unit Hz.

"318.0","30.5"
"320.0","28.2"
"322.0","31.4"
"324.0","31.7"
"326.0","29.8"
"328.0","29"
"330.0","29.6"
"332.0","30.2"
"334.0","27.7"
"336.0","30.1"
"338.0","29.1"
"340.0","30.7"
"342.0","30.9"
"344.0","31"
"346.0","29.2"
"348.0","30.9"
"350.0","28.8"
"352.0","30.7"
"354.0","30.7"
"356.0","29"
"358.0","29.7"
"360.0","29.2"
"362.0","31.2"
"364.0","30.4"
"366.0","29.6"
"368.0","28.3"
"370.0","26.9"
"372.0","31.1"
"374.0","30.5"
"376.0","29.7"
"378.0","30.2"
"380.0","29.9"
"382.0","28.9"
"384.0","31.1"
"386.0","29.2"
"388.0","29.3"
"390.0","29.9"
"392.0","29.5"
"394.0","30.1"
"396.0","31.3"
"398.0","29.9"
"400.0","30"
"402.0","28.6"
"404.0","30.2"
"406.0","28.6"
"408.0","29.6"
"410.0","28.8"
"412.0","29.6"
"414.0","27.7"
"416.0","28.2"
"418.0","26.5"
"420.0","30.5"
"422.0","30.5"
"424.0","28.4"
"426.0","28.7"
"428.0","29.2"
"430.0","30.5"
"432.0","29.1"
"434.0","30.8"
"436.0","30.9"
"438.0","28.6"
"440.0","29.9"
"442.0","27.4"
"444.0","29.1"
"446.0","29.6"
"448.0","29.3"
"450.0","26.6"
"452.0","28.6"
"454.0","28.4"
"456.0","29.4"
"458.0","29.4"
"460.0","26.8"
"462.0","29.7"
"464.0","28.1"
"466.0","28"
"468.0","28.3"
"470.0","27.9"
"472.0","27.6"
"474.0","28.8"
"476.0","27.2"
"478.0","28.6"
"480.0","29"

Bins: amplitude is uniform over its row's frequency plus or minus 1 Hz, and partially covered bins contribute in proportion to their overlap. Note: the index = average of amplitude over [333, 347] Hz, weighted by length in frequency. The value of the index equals 29.8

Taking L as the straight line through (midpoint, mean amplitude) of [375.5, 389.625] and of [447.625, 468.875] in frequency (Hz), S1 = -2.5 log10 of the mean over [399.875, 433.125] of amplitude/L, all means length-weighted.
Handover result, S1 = 0.00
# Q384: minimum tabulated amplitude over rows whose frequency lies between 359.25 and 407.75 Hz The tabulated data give 26.9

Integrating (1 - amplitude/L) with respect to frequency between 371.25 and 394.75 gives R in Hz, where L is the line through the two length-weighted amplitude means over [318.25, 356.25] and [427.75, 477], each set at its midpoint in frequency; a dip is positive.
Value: -0.4 Hz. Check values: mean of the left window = 30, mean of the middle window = 29.9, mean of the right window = 28.8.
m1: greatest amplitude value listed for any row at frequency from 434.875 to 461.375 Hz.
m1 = 30.9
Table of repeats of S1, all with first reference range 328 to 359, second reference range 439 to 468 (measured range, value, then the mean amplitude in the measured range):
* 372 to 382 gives -0.02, 30.1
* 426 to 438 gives -0.04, 29.9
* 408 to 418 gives 0.02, 28.5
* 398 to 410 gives -0.01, 29.4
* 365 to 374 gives 0.02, 29.1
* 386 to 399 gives -0.02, 29.9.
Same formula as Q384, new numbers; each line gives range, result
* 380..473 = 26.5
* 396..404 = 28.6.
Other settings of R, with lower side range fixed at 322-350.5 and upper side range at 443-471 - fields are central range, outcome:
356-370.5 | 0.13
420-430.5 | -0.22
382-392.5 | -0.13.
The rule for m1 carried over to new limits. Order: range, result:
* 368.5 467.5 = 31.3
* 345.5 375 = 31.2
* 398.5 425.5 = 30.5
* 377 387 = 31.1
